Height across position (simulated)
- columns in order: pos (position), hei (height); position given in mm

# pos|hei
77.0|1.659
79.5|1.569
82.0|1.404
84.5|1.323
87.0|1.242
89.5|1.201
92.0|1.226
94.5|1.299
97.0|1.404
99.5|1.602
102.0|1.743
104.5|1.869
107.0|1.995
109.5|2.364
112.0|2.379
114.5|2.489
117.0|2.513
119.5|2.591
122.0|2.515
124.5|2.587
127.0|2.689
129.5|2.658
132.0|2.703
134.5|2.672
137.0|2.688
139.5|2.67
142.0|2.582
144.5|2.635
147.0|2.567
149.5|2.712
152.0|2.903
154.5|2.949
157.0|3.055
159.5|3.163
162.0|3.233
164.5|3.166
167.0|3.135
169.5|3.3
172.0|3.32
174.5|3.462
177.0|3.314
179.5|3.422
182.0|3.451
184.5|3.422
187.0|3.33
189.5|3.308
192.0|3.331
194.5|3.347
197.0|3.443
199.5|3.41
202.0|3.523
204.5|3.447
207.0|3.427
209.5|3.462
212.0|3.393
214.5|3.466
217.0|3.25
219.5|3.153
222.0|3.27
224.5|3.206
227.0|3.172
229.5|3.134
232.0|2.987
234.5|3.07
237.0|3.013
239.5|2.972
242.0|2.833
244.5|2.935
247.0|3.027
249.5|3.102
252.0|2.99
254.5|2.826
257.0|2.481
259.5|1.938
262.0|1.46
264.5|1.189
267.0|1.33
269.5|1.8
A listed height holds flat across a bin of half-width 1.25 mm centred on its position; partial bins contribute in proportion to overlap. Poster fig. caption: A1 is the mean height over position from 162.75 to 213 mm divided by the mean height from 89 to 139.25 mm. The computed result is 1.5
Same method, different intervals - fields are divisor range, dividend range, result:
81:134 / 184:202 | 1.69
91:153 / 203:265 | 1.27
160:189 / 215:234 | 0.96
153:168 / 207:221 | 1.08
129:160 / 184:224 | 1.22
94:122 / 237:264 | 1.28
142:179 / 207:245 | 1.04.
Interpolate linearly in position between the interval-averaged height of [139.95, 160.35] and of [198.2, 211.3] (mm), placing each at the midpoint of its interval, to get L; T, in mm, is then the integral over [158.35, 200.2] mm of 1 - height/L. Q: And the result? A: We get -2.4 mm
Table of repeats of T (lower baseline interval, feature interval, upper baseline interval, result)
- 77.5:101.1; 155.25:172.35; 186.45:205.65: -2.4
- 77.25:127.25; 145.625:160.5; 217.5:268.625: -4.8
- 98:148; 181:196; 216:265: -4.1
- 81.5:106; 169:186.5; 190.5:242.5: -4.6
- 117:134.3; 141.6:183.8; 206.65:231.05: -3.0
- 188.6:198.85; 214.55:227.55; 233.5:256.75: -0.4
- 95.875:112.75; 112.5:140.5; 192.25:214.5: -4.7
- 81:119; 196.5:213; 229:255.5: -4.9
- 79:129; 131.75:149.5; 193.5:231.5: -1.9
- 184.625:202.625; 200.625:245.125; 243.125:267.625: -4.9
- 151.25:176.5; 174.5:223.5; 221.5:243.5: -4.1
